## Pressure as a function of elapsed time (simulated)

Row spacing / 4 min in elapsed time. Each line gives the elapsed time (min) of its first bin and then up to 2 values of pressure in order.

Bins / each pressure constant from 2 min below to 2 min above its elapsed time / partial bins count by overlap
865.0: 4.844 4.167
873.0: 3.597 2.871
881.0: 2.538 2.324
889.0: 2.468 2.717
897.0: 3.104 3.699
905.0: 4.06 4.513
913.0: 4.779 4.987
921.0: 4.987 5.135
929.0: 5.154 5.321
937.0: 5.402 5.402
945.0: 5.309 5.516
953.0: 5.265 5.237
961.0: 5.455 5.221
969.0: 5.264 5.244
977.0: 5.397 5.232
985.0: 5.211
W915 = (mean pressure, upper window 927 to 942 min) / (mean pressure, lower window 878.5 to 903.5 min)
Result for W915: 1.9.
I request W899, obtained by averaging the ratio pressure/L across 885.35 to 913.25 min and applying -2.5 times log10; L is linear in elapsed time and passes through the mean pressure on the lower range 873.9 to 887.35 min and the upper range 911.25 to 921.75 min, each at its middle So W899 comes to 0.12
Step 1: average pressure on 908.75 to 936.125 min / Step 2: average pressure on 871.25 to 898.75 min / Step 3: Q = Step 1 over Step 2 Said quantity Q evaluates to 1.80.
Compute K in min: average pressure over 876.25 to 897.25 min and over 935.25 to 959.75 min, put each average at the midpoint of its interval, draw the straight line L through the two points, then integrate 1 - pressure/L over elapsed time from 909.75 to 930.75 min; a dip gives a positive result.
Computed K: -4.4 min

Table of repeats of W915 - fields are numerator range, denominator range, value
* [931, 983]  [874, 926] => 1.45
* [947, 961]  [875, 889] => 2.09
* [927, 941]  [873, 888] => 1.96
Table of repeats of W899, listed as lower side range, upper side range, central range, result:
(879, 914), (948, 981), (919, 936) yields -0.22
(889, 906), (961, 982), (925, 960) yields -0.19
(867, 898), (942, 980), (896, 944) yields -0.16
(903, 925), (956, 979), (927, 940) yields -0.08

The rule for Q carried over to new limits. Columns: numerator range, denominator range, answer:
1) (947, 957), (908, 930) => 1.09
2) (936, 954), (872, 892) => 1.98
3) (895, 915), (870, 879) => 1.21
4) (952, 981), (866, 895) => 1.75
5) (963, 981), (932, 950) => 0.98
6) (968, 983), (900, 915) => 1.23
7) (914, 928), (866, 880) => 1.41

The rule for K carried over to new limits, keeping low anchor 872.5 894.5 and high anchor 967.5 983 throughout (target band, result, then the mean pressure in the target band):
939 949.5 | -2.3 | 5.39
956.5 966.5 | -0.9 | 5.32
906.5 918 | -3.9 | 4.71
